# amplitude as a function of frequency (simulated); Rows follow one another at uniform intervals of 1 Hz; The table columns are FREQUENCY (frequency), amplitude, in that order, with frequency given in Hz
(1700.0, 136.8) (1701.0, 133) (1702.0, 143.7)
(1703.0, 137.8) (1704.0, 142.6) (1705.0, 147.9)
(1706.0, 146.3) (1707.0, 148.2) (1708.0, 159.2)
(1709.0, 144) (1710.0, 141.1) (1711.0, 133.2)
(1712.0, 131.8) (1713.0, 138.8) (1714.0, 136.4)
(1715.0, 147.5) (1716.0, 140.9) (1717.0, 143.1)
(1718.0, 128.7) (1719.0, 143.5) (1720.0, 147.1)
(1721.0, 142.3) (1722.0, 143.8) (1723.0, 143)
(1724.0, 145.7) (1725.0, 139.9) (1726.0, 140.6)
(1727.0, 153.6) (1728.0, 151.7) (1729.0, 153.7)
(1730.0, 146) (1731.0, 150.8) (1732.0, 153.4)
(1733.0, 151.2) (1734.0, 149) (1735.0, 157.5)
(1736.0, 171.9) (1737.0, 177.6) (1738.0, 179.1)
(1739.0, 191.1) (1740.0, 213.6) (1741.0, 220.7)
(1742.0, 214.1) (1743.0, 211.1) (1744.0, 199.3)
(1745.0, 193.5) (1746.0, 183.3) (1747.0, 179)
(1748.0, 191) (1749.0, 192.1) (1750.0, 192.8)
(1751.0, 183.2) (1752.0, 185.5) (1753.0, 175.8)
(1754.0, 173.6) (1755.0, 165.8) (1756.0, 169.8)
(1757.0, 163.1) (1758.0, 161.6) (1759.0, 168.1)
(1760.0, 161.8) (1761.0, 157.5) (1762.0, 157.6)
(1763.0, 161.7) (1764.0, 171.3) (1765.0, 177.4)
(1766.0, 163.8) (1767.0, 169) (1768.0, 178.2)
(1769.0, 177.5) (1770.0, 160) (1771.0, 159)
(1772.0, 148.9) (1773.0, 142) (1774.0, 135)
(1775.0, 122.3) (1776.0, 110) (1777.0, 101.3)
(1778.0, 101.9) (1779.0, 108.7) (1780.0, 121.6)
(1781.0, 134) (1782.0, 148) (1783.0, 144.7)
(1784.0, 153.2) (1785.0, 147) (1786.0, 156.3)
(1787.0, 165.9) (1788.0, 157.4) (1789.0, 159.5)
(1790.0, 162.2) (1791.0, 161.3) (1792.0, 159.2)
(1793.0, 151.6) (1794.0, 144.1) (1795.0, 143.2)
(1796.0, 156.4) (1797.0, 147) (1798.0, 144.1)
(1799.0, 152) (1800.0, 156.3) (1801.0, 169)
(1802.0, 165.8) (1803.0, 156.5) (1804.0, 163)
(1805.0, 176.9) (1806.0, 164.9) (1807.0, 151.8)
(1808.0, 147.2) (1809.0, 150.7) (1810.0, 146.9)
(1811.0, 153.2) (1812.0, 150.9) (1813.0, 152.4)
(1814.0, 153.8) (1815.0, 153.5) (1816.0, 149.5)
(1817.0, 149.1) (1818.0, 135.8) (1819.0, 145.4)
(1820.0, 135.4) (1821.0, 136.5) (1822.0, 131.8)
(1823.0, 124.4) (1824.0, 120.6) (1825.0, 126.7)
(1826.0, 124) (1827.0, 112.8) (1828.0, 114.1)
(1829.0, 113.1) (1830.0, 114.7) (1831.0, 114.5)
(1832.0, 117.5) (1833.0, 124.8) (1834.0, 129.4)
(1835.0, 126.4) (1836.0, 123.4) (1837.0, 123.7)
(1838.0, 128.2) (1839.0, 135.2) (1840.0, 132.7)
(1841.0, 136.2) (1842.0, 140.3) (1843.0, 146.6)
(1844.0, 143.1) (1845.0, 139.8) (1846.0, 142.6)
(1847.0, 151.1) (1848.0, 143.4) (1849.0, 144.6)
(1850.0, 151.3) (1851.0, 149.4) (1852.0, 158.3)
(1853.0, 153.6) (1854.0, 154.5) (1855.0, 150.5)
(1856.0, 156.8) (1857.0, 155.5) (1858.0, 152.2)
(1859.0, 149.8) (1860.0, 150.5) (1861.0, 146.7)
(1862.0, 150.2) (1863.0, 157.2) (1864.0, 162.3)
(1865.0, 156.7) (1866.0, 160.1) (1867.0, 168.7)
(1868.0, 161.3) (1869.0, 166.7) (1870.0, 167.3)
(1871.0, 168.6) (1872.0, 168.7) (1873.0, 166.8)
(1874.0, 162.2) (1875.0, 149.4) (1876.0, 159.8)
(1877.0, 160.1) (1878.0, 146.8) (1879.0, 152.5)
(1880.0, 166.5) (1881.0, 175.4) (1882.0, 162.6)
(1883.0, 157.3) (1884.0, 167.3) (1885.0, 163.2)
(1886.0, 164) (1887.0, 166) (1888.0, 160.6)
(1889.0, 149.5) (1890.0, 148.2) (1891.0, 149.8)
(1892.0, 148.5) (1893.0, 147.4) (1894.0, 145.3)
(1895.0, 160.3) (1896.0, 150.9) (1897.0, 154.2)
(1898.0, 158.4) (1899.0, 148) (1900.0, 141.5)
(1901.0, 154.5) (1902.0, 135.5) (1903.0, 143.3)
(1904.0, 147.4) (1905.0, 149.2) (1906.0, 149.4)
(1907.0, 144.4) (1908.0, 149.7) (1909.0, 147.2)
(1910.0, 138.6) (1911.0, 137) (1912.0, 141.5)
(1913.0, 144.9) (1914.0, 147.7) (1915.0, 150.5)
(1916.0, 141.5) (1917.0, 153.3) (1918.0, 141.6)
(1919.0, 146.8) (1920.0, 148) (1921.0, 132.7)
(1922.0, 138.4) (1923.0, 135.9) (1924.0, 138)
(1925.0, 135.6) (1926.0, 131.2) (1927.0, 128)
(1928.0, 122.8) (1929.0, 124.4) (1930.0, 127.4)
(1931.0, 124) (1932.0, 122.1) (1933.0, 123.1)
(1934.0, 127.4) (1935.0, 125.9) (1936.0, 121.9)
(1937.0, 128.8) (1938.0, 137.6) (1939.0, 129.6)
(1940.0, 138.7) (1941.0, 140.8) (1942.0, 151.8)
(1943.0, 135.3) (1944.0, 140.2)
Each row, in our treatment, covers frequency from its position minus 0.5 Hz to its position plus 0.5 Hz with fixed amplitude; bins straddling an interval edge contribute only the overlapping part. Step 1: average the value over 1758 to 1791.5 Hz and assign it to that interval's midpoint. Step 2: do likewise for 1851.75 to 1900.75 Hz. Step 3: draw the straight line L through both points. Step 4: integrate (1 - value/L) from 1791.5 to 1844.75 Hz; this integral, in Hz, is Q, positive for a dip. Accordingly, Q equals 4.2 Hz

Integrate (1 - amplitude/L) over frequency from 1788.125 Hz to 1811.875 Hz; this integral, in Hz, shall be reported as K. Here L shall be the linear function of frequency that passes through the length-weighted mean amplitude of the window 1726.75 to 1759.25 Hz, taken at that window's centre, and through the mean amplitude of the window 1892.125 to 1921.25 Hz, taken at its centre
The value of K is 1.5 Hz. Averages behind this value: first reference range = 177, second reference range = 147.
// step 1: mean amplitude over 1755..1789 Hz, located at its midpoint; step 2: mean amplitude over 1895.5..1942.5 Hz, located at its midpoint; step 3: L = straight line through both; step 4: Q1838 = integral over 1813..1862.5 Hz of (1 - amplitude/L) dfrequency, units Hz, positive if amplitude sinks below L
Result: 2.5 Hz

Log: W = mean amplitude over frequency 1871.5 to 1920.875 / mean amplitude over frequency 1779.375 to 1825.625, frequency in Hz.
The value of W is 1.02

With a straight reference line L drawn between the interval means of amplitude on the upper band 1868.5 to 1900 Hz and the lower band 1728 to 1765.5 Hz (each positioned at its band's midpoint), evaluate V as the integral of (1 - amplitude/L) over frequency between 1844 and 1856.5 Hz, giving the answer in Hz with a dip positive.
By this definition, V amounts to 1.0 Hz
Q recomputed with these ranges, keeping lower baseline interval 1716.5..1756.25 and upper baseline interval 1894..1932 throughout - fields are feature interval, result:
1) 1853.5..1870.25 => -0.8 Hz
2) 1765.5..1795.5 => 2.9 Hz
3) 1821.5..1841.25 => 3.9 Hz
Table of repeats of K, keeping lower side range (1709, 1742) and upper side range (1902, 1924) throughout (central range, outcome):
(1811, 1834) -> 2.56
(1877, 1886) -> -0.98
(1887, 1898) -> -0.56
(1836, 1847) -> 0.81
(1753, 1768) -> -1.41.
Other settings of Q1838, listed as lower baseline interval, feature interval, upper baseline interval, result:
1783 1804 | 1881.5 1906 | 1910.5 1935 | -2.2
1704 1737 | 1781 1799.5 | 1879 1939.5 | -0.9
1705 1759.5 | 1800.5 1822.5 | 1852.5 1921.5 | 0.9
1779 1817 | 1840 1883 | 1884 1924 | -1.4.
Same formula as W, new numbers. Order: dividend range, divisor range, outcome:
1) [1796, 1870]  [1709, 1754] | 0.88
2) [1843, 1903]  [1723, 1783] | 0.95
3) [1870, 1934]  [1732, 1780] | 0.89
